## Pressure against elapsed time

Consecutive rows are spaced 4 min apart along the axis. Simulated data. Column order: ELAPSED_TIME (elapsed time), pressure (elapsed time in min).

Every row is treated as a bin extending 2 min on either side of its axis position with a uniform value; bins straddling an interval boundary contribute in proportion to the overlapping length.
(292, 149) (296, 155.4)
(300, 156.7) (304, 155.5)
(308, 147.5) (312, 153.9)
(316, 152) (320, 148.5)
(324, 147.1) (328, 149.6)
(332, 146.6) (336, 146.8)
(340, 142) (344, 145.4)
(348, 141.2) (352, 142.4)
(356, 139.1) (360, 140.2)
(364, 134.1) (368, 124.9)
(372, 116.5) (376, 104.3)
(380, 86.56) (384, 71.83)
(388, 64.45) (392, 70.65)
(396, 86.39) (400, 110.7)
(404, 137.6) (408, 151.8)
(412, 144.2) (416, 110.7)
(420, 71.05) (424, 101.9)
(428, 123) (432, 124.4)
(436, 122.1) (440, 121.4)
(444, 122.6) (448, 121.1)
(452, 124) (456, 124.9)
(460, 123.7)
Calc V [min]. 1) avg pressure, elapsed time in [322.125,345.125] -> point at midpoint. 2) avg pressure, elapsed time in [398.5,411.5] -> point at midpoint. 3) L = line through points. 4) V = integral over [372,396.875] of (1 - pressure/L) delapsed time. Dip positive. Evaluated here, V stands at 9.9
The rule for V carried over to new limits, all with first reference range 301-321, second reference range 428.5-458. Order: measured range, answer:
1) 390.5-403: 3.67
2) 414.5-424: 2.67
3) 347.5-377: 2.13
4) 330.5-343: 0.10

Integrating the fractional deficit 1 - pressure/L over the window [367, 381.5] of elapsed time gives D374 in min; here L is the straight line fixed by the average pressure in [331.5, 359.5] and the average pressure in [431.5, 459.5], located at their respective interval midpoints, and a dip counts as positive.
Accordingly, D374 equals 3.1 min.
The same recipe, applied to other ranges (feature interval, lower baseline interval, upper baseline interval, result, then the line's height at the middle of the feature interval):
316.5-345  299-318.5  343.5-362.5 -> 0.02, 147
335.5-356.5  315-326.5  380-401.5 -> -3.16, 124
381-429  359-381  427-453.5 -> 7.00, 120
